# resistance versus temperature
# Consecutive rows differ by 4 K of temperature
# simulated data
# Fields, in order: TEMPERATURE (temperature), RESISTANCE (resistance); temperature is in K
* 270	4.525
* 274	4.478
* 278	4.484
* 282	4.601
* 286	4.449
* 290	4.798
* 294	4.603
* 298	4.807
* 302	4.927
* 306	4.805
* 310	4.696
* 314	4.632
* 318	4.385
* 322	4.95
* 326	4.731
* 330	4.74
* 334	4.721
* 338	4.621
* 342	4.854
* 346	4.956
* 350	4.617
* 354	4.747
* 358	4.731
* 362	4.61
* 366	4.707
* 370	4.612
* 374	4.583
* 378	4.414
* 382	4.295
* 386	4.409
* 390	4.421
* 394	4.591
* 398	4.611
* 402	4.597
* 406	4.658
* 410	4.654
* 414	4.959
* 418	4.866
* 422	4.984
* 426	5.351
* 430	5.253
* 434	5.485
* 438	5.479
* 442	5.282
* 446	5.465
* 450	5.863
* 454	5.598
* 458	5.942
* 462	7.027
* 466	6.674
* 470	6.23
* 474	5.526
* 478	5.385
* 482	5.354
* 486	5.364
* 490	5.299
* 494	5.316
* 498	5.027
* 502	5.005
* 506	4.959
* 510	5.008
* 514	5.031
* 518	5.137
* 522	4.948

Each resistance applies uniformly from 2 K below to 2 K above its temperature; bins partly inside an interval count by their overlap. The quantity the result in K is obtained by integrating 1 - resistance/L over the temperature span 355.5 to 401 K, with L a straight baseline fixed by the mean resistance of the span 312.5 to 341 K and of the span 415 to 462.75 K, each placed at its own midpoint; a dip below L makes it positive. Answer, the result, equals 4.60 K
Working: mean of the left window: 4.69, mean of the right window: 5.5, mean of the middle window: 4.55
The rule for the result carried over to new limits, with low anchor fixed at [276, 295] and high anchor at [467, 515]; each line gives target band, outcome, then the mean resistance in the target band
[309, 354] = 0.3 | 4.72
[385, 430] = 2.3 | 4.77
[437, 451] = -0.9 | 5.5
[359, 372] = 0.6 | 4.65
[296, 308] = -0.5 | 4.85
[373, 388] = 1.6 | 4.41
